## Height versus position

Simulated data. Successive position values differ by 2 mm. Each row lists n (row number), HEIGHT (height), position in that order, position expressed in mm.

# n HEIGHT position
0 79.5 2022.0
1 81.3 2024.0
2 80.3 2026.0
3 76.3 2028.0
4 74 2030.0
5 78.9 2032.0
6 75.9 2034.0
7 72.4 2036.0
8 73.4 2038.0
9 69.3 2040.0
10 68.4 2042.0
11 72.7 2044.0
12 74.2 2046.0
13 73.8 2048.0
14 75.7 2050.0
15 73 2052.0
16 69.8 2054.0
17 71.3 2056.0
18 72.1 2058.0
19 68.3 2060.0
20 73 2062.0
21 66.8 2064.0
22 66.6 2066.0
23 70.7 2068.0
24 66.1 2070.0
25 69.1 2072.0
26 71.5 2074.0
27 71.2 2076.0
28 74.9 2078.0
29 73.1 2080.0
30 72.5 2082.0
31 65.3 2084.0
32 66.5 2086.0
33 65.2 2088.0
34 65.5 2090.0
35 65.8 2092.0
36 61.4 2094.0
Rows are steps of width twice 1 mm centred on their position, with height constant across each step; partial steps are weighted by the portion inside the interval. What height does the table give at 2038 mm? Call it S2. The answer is 73.4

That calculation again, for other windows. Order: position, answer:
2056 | 71.3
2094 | 61.4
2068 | 70.7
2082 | 72.5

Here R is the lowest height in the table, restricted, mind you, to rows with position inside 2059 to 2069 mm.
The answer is 66.6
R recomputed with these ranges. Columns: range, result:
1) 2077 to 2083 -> 72.5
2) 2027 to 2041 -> 69.3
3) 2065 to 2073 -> 66.1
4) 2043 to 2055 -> 69.8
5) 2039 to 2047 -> 68.4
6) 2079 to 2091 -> 65.2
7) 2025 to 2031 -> 74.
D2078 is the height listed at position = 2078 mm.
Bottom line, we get 74.9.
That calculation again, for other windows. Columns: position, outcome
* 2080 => 73.1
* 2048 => 73.8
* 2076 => 71.2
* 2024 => 81.3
